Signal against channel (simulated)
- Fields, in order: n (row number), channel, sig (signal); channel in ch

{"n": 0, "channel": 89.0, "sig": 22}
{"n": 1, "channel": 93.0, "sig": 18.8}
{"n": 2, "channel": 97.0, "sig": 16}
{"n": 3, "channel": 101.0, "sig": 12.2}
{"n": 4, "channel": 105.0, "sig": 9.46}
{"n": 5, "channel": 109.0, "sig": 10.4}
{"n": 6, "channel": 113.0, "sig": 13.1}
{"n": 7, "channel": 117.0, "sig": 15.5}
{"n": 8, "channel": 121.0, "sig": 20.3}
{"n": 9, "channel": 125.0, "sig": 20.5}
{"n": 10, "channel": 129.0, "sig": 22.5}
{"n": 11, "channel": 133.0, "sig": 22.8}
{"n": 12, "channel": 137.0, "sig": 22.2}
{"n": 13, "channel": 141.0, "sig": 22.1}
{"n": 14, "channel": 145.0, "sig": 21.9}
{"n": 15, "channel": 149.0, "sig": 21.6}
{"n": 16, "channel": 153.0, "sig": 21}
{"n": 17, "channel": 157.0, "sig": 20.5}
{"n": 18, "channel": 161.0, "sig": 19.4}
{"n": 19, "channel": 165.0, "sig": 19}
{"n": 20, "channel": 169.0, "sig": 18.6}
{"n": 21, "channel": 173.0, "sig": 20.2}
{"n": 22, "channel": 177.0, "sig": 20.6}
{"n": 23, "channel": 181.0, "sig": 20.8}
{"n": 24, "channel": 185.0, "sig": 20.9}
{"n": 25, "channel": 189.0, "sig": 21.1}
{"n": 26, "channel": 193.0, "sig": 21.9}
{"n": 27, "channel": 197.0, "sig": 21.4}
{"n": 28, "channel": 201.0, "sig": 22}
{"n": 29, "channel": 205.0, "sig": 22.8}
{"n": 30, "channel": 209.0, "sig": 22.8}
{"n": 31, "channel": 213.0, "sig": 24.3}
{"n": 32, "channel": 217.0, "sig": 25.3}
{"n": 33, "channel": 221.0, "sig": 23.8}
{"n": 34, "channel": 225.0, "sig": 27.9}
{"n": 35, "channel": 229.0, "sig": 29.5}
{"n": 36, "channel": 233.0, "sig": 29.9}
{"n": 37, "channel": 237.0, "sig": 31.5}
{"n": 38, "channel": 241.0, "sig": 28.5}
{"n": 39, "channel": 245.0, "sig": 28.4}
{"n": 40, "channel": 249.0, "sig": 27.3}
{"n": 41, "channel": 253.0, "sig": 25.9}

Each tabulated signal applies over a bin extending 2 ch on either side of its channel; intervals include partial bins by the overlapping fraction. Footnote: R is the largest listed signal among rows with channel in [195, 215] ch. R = 24.3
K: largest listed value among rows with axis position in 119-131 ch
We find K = 22.5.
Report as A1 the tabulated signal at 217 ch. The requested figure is 25.3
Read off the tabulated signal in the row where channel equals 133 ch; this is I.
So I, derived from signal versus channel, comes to 22.8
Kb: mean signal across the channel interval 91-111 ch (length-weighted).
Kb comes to 13.4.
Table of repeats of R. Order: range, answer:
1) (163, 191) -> 21.1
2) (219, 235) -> 29.9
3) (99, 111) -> 12.2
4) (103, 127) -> 20.5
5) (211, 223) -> 25.3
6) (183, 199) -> 21.9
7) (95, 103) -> 16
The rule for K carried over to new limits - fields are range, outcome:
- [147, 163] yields 21.6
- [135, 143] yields 22.2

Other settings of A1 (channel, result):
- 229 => 29.5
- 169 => 18.6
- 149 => 21.6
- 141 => 22.1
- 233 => 29.9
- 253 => 25.9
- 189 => 21.1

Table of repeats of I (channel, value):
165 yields 19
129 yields 22.5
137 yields 22.2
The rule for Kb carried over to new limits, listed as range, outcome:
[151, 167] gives 20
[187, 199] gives 21.5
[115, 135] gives 20.3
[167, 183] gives 20.1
